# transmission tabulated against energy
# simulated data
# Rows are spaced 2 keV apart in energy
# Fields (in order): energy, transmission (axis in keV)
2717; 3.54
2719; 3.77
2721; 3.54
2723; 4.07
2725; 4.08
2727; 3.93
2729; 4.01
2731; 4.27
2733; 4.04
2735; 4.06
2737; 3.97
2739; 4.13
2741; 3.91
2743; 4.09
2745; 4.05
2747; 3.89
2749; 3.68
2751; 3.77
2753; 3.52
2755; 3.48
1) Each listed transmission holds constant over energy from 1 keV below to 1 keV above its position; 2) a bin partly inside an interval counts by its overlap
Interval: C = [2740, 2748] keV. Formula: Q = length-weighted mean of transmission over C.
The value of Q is 3.98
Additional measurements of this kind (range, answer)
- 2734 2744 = 4.03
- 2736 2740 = 4.05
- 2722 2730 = 4.02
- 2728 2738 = 4.07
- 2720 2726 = 3.9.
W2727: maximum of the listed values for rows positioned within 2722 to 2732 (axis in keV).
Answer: 4.27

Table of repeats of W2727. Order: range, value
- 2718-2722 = 3.77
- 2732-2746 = 4.13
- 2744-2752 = 4.05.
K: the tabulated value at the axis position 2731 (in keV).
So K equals 4.27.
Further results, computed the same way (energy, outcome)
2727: 3.93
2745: 4.05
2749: 3.68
